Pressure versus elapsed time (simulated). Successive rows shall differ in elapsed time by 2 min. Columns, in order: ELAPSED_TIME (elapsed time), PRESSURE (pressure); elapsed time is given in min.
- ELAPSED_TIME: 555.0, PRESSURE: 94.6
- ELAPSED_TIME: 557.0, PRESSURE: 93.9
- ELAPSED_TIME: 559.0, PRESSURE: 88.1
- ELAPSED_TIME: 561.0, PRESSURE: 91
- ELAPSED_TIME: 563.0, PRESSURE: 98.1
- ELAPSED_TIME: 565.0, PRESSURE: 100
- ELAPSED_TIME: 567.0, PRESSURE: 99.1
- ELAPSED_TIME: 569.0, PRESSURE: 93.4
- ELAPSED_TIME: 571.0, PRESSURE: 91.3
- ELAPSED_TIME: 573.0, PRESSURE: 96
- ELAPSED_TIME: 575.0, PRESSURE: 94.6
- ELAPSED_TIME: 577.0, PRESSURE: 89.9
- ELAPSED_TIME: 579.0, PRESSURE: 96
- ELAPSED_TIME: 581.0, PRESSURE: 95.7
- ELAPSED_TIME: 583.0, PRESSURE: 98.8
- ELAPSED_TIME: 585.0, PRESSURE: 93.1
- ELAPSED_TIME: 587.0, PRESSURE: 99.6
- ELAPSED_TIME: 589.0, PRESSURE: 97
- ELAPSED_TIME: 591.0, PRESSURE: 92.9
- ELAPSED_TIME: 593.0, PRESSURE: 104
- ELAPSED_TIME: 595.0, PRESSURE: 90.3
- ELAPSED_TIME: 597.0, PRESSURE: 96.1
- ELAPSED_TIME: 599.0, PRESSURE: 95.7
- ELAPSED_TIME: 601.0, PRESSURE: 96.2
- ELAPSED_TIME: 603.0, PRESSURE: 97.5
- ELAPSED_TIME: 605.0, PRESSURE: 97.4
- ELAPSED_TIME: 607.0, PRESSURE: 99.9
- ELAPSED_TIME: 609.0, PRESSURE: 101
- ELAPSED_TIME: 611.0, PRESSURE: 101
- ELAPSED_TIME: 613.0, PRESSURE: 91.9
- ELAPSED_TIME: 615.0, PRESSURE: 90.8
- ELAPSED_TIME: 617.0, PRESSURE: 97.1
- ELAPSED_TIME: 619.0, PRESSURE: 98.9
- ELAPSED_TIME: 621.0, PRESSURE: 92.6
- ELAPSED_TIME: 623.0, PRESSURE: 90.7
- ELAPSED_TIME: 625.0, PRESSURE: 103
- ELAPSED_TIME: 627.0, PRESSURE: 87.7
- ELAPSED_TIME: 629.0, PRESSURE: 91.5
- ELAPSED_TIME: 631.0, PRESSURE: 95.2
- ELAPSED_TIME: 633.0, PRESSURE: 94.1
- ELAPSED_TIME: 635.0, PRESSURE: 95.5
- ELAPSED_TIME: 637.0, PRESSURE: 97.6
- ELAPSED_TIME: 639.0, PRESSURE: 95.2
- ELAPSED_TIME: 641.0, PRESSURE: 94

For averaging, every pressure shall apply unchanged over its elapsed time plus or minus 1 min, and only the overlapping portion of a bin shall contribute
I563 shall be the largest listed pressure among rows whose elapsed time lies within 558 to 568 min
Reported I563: 100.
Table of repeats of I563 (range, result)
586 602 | 104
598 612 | 101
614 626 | 103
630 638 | 97.6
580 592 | 99.6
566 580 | 99.1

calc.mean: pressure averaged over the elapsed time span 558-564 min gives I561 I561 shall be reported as 92.4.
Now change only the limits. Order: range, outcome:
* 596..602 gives 96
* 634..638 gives 96.5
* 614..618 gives 93.9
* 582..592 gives 96.3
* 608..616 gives 96.2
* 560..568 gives 97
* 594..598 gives 93.2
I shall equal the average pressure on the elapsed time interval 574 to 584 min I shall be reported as 95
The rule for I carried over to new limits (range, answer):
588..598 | 96.1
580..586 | 95.9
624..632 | 94.3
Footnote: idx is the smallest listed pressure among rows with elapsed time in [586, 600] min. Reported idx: 90.3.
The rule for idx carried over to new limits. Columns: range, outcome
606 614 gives 91.9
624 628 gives 87.7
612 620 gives 90.8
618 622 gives 92.6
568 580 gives 89.9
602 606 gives 97.4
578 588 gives 93.1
